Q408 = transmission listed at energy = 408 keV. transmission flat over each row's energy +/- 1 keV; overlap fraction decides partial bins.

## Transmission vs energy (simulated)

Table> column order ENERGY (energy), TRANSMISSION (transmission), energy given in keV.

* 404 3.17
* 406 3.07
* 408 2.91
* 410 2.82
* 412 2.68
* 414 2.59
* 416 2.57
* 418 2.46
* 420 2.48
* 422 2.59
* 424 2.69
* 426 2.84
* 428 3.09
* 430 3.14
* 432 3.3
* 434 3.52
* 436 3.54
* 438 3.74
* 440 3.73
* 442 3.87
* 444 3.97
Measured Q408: 2.91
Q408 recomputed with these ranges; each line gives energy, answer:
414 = 2.59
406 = 3.07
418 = 2.46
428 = 3.09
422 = 2.59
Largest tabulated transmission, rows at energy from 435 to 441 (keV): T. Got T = 3.74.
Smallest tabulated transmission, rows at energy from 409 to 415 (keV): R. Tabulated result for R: 2.59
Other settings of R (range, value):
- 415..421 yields 2.46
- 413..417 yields 2.57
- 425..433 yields 2.84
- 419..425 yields 2.48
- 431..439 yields 3.3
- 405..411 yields 2.82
